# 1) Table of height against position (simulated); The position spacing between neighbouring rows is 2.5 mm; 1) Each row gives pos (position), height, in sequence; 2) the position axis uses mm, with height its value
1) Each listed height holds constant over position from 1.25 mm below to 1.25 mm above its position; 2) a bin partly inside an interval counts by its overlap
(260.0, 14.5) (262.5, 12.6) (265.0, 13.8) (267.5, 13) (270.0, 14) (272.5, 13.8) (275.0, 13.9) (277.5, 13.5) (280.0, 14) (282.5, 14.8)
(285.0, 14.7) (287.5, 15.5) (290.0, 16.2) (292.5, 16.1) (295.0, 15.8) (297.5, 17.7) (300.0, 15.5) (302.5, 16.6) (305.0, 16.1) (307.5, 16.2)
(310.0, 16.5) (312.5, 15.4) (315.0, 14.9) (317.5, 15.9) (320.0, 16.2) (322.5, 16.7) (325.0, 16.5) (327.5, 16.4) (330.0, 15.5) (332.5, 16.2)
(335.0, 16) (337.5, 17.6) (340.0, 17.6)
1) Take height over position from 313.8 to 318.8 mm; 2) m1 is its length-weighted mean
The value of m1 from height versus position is 15.4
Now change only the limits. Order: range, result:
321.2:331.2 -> 16.3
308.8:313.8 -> 15.9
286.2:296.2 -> 15.9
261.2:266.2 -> 13.2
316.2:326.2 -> 16.3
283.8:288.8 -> 15.1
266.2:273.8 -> 13.6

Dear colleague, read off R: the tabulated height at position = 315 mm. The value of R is 14.9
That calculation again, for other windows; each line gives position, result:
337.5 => 17.6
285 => 14.7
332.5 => 16.2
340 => 17.6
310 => 16.5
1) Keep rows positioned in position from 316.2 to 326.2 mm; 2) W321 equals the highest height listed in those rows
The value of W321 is 16.7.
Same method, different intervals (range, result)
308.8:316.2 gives 16.5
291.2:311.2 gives 17.7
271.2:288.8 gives 15.5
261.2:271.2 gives 14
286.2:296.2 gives 16.2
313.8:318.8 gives 15.9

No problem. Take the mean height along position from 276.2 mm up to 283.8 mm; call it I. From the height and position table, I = 14.1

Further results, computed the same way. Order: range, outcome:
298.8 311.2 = 16.2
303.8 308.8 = 16.2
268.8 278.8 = 13.8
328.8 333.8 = 15.9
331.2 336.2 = 16.1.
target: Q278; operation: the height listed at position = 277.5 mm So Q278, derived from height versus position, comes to 13.5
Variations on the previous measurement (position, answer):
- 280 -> 14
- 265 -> 13.8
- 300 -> 15.5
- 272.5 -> 13.8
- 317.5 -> 15.9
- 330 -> 15.5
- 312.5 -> 15.4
